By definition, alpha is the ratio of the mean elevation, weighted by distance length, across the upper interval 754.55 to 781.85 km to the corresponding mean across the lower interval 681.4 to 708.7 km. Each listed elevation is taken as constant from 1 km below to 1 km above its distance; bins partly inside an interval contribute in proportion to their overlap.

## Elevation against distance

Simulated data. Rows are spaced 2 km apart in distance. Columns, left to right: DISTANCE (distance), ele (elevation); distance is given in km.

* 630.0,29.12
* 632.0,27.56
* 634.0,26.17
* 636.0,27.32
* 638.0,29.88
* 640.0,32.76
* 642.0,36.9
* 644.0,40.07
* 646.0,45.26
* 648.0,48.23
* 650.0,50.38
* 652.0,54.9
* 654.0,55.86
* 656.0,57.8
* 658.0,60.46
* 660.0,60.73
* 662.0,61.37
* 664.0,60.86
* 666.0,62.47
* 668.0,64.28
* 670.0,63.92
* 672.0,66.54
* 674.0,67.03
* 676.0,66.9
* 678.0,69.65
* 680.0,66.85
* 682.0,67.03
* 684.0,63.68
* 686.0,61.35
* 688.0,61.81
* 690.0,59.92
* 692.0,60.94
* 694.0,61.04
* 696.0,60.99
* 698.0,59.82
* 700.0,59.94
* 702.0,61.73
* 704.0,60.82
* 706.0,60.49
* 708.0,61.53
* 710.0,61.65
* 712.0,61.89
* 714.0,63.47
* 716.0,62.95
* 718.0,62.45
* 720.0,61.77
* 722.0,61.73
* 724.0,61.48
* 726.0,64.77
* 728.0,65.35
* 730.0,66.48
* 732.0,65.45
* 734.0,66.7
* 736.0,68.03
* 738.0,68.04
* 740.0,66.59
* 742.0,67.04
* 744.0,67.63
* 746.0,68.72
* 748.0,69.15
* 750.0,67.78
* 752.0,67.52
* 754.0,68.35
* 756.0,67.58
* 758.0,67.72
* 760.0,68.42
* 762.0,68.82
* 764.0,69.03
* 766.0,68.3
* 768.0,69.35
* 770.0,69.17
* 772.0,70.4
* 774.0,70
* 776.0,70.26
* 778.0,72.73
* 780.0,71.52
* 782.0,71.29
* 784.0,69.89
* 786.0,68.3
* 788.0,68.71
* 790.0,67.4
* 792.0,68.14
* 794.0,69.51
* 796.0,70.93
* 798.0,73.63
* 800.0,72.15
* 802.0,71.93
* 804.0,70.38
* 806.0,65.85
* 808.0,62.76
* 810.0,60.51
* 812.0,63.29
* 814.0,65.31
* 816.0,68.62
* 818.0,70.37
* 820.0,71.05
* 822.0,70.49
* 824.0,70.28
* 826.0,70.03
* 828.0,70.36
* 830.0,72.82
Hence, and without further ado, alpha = 1.1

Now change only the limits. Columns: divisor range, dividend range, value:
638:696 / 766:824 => 1.20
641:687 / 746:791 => 1.18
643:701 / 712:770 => 1.11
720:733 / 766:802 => 1.10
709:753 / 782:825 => 1.05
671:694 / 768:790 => 1.09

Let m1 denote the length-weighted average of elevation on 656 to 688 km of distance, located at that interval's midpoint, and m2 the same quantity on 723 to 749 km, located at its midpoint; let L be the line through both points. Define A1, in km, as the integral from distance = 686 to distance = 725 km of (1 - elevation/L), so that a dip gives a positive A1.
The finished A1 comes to 2.3 km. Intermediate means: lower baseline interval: 63.9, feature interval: 61.4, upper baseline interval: 66.6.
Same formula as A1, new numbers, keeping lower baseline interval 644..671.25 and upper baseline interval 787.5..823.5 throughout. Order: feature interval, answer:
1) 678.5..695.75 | -1.1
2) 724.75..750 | -1.5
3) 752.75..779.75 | -1.6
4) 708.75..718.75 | -0.2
